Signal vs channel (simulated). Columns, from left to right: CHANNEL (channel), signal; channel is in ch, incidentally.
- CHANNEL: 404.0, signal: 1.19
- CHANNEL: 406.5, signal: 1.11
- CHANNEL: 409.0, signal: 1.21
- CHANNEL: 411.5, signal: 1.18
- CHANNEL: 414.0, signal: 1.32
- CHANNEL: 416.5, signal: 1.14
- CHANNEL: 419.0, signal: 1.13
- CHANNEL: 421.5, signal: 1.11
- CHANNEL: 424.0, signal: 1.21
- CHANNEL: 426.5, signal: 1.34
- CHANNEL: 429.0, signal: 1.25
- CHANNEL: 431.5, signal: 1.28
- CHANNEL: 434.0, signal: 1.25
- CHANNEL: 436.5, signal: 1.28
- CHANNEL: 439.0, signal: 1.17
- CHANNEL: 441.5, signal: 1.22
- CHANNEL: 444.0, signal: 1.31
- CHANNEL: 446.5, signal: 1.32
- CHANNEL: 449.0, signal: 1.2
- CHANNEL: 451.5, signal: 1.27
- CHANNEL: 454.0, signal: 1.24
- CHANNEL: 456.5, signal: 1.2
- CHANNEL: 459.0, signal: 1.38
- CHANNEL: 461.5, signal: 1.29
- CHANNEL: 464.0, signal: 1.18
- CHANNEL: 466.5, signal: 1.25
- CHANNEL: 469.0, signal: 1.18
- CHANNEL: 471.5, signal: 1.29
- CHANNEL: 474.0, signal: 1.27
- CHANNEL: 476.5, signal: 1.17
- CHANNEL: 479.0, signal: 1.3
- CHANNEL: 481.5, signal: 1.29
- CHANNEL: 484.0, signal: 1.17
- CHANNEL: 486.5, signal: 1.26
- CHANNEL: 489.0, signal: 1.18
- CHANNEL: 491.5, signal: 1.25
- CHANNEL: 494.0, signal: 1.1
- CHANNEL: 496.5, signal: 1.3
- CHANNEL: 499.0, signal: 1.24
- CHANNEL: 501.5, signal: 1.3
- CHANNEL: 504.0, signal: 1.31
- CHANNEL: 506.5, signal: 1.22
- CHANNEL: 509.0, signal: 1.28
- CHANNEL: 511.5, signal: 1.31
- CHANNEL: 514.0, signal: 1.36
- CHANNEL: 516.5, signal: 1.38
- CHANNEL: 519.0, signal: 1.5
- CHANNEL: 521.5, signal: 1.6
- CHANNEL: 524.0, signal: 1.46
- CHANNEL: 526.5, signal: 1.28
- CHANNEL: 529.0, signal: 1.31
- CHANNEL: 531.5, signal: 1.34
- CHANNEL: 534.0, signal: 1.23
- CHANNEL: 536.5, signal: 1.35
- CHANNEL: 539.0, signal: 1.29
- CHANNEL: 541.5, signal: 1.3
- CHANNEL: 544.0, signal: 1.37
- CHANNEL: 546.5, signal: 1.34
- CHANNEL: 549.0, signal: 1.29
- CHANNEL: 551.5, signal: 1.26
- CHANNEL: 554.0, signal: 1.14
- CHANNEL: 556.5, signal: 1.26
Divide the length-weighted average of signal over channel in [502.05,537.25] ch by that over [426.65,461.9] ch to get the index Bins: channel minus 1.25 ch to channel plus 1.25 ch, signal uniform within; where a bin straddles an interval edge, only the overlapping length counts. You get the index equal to 1.07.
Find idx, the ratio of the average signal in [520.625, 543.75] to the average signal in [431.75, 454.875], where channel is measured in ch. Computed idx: 1.08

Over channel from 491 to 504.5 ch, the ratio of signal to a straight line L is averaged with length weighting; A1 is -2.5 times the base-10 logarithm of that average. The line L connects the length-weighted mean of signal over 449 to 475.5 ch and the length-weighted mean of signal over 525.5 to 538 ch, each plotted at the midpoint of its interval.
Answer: 0.03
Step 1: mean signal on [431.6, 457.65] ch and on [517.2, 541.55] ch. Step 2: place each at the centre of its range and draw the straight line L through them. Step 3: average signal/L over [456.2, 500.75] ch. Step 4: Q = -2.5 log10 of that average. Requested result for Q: 0.05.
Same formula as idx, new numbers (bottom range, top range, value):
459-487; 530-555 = 1.04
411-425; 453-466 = 1.06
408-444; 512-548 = 1.11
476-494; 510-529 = 1.15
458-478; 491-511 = 1.00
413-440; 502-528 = 1.12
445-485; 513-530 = 1.13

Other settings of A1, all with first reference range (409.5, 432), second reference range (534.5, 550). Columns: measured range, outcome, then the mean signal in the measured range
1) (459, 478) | 0.011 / 1.24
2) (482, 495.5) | 0.065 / 1.2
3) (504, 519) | -0.027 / 1.33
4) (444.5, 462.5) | -0.025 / 1.27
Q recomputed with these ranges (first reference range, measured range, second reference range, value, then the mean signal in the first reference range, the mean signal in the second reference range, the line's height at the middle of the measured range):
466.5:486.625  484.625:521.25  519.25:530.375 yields 0.040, 1.24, 1.42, 1.34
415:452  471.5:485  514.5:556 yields 0.028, 1.23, 1.34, 1.28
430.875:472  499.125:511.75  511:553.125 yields 0.033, 1.25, 1.35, 1.32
